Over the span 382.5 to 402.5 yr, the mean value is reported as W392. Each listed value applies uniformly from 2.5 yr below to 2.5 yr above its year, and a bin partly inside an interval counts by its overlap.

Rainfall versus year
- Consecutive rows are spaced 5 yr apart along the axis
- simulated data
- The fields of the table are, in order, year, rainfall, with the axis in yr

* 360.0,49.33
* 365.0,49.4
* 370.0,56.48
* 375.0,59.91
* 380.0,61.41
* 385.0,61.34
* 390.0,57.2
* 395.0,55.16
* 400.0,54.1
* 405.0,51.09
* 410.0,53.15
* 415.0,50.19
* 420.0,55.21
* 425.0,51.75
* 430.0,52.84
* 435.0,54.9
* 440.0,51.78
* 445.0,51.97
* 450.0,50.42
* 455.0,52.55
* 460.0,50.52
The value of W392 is 57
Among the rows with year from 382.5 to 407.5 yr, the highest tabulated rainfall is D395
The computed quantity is 61.34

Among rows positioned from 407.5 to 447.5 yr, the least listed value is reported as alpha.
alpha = 50.19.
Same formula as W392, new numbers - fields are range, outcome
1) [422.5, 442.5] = 52.8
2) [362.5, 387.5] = 57.7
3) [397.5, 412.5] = 52.8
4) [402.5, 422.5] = 52.4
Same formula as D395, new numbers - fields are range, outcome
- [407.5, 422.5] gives 55.21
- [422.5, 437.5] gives 54.9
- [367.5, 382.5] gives 61.41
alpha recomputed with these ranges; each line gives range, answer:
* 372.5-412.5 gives 51.09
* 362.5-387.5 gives 49.4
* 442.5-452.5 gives 50.42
